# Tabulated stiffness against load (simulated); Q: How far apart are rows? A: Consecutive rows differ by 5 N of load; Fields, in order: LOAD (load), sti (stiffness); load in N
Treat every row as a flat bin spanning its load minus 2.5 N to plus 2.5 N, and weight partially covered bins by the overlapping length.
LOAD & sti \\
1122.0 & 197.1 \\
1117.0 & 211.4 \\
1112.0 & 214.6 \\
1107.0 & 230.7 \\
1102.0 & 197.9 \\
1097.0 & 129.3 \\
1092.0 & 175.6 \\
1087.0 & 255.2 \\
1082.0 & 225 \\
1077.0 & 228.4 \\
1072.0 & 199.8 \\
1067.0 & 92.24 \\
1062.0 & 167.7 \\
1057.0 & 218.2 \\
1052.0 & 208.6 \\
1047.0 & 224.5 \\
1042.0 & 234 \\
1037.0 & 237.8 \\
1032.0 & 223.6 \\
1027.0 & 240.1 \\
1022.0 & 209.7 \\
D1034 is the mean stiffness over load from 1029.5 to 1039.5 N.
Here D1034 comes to 231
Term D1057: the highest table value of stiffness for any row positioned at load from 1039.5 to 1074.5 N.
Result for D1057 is 234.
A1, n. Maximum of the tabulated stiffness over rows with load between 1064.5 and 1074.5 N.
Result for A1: 199.8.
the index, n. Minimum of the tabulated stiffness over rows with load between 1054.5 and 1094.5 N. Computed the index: 92.24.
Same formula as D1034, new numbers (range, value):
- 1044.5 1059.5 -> 217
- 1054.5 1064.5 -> 193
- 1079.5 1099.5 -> 196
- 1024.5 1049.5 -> 232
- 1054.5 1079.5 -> 181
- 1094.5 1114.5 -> 193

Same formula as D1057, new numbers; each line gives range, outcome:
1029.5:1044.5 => 237.8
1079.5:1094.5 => 255.2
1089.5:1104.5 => 197.9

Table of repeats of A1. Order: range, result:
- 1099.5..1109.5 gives 230.7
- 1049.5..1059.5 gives 218.2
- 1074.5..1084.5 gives 228.4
